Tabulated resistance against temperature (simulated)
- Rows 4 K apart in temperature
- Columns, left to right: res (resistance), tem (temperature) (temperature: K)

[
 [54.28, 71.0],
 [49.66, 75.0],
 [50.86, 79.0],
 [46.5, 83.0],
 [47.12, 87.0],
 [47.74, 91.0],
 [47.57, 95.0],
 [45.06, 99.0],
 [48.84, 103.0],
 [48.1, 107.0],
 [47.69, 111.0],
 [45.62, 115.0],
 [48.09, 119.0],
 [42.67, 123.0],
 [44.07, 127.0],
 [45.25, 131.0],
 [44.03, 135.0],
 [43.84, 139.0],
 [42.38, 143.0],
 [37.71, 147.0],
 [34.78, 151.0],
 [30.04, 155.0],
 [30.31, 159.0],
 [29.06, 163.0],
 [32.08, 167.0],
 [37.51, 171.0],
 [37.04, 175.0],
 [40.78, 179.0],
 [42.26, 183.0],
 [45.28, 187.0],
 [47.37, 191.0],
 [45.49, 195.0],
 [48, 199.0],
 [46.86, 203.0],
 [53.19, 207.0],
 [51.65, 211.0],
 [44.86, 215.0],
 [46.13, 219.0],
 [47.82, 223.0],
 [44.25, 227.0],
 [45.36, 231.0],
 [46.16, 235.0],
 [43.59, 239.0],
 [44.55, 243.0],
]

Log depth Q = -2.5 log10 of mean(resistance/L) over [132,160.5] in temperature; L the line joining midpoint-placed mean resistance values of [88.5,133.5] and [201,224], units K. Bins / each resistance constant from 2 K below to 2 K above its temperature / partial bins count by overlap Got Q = 0.23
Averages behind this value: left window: 46.4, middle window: 38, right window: 48.4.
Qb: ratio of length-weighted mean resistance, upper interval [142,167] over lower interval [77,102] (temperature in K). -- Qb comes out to 0.7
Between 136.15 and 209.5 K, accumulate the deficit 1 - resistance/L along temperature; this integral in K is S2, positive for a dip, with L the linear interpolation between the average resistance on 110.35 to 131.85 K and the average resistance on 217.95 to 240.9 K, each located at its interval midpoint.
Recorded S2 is 8.30 K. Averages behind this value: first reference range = 45.4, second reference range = 45.5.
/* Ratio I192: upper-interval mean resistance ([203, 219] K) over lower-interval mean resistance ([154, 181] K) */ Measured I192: 1.44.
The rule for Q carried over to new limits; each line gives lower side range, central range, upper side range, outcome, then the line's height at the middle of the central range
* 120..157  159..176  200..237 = 0.282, 43.1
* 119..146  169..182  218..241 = 0.152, 44.6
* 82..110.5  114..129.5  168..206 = 0.027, 46.2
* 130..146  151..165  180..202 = 0.402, 44.2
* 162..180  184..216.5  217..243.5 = -0.183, 40.3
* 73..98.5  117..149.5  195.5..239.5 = 0.104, 47.7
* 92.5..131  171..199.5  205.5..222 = 0.120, 48.1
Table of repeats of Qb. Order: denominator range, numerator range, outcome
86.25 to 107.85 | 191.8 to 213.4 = 1.03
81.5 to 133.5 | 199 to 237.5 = 1.02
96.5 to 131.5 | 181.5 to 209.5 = 1.02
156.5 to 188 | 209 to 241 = 1.27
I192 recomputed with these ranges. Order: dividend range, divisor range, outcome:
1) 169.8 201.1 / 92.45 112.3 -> 0.91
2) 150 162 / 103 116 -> 0.66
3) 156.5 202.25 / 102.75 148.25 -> 0.88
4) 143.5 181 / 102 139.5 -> 0.76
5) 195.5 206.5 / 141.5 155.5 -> 1.31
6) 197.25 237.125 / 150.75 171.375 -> 1.50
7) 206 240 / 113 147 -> 1.06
